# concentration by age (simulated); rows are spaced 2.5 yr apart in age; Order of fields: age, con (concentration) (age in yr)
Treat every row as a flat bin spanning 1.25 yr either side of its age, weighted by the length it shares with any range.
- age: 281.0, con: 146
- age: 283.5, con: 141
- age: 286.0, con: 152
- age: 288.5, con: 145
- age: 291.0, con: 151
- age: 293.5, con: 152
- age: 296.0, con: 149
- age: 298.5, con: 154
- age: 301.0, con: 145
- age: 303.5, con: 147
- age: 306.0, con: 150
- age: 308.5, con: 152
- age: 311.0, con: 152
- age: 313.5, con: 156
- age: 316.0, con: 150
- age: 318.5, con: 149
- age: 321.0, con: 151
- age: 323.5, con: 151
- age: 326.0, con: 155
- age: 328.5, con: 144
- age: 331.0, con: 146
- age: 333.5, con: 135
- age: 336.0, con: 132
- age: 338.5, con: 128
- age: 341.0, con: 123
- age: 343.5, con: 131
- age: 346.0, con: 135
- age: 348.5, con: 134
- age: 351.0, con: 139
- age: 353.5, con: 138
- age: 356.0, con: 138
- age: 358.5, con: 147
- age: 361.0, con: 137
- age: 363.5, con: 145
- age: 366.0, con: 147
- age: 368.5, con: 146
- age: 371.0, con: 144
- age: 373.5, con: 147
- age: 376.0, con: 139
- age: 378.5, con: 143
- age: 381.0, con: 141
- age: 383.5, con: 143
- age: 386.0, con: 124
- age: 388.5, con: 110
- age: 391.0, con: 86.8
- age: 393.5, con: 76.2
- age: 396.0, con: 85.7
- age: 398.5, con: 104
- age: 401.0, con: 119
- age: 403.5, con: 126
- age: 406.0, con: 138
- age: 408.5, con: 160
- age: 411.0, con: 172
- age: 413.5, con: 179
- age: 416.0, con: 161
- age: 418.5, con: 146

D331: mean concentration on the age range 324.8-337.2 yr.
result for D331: 142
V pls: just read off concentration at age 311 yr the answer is 152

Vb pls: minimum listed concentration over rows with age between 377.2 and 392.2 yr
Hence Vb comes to 86.8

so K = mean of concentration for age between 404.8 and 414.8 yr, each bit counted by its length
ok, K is 162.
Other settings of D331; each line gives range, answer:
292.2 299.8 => 152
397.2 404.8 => 116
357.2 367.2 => 144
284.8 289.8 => 148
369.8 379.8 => 143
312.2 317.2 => 153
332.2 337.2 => 134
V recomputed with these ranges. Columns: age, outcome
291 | 151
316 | 150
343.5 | 131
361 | 137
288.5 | 145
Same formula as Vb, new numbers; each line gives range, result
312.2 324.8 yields 149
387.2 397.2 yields 76.2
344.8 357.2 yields 134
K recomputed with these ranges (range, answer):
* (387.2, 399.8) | 92.8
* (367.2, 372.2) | 145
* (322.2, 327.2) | 153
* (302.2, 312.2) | 150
